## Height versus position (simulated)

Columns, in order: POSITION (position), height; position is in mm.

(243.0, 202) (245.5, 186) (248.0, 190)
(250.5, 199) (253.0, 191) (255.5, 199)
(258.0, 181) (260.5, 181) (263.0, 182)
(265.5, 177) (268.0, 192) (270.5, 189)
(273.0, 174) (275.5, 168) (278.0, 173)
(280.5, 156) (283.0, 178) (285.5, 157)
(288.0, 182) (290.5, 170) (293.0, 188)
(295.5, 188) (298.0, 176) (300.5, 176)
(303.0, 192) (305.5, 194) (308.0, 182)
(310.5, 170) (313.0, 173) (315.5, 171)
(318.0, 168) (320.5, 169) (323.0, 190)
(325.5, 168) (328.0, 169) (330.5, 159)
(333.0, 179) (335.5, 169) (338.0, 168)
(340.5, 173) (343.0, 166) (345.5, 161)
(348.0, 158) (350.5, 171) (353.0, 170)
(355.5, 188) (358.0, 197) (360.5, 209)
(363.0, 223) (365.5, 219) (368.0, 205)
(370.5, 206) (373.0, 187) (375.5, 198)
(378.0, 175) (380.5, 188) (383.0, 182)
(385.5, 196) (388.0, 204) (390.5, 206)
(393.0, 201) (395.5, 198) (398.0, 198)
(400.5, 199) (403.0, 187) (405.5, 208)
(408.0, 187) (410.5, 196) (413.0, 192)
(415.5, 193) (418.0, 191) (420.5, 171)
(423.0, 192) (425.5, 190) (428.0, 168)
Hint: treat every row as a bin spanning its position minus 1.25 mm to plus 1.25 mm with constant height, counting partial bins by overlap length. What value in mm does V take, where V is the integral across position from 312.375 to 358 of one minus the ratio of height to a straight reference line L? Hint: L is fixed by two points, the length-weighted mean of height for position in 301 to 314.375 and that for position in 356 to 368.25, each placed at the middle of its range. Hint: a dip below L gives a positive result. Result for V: 5.7 mm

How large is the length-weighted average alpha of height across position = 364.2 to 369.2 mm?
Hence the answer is 212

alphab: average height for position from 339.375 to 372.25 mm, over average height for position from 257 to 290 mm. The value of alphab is 1.07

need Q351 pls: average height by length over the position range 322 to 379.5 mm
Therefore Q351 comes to 183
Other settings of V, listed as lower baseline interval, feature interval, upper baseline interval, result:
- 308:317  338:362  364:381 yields 1.5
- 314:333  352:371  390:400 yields -1.6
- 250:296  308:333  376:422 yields 1.8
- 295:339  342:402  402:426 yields -2.5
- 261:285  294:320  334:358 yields -0.8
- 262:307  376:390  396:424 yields -0.1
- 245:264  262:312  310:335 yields 0.6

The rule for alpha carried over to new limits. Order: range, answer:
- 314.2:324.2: 174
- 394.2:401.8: 198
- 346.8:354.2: 166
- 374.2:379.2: 187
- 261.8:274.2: 183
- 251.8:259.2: 190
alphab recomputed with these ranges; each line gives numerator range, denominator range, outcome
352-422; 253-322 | 1.10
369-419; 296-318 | 1.09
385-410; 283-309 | 1.10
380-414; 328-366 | 1.09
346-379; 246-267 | 1.02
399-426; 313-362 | 1.10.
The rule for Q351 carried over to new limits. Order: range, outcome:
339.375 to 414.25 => 192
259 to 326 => 177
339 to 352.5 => 166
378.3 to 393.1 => 194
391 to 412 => 197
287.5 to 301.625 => 180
